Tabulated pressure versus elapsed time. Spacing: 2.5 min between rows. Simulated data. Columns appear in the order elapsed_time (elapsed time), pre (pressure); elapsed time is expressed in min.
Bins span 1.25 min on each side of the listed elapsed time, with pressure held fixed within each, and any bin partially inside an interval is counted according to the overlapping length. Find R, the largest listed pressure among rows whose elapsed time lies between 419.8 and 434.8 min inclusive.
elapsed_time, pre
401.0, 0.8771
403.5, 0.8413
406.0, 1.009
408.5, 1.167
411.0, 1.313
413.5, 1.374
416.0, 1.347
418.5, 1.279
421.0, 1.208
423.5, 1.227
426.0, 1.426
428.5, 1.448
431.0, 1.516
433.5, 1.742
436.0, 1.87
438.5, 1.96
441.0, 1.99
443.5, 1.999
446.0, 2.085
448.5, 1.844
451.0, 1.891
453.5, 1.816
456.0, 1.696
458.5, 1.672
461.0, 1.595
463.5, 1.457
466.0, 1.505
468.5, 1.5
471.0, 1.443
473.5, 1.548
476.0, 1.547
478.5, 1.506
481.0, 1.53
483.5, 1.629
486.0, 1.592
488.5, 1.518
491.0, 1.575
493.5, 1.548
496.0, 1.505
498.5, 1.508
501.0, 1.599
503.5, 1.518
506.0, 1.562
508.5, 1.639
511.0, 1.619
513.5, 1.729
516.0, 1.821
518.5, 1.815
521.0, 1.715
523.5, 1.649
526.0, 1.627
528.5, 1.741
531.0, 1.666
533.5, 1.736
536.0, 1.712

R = 1.742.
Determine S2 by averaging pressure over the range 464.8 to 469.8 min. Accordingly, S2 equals 1.5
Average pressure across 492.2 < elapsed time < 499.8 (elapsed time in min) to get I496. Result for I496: 1.52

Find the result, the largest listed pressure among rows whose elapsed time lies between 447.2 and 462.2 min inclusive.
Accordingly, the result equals 1.891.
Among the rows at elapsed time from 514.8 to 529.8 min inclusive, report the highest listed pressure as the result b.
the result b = 1.821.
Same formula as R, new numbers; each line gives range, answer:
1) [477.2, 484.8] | 1.629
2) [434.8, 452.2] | 2.085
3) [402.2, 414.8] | 1.374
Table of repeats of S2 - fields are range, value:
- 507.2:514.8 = 1.66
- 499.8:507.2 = 1.56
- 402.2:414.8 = 1.14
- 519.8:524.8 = 1.68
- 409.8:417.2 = 1.34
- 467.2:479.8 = 1.51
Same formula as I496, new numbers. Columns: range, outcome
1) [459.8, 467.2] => 1.52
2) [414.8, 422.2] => 1.28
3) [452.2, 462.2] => 1.7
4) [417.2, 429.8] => 1.32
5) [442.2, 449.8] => 1.98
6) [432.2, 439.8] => 1.86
